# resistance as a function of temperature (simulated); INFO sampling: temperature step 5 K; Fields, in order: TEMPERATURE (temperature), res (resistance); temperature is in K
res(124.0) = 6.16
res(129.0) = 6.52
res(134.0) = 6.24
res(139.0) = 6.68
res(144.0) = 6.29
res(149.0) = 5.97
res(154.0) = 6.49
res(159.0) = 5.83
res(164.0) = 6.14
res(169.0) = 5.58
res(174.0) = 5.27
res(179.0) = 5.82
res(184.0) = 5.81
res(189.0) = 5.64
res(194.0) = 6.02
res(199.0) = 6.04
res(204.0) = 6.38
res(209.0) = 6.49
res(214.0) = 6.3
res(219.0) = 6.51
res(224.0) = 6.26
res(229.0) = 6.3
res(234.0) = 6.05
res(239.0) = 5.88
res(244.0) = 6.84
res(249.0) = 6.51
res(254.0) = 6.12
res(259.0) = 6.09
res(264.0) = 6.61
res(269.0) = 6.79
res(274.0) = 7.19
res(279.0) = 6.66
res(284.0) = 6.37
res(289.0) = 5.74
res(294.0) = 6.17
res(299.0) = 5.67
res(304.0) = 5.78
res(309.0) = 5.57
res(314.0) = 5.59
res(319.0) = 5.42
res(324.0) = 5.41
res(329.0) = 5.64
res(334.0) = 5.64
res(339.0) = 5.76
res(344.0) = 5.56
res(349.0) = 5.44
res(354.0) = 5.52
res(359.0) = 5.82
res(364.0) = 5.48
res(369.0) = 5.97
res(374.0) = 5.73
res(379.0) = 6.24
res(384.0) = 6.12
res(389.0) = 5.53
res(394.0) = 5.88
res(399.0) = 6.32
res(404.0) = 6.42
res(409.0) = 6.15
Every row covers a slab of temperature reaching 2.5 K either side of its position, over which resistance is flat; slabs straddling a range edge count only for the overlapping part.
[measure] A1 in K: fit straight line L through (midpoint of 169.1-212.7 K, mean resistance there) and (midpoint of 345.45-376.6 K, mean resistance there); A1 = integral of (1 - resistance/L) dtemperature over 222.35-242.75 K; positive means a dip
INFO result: -1.0 K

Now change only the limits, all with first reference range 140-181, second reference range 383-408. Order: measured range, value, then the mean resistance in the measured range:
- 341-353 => 1.0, 5.51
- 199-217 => -1.1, 6.34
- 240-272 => -2.6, 6.48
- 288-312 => 0.9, 5.78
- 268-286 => -2.3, 6.76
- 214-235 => -1.1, 6.3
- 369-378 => 0.2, 5.88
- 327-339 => 0.7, 5.66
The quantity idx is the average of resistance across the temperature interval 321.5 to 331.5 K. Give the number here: 5.53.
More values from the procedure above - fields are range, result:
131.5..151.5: 6.29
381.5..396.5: 5.84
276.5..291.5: 6.26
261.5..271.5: 6.7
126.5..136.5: 6.38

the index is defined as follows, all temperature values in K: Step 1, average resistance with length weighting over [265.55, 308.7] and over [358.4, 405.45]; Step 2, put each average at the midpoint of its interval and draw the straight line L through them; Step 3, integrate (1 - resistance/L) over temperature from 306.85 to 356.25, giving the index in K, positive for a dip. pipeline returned 4.5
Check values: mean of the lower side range 6.27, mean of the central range 5.56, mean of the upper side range 5.95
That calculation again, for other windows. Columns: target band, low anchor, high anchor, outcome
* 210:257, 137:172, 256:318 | -1.25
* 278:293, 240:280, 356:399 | 0.50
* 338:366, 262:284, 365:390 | 2.44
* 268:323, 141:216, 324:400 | -1.89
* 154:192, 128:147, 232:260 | 3.48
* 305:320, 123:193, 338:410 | 0.87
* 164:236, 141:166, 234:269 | 2.45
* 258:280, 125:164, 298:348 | -3.44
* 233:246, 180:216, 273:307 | -0.29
